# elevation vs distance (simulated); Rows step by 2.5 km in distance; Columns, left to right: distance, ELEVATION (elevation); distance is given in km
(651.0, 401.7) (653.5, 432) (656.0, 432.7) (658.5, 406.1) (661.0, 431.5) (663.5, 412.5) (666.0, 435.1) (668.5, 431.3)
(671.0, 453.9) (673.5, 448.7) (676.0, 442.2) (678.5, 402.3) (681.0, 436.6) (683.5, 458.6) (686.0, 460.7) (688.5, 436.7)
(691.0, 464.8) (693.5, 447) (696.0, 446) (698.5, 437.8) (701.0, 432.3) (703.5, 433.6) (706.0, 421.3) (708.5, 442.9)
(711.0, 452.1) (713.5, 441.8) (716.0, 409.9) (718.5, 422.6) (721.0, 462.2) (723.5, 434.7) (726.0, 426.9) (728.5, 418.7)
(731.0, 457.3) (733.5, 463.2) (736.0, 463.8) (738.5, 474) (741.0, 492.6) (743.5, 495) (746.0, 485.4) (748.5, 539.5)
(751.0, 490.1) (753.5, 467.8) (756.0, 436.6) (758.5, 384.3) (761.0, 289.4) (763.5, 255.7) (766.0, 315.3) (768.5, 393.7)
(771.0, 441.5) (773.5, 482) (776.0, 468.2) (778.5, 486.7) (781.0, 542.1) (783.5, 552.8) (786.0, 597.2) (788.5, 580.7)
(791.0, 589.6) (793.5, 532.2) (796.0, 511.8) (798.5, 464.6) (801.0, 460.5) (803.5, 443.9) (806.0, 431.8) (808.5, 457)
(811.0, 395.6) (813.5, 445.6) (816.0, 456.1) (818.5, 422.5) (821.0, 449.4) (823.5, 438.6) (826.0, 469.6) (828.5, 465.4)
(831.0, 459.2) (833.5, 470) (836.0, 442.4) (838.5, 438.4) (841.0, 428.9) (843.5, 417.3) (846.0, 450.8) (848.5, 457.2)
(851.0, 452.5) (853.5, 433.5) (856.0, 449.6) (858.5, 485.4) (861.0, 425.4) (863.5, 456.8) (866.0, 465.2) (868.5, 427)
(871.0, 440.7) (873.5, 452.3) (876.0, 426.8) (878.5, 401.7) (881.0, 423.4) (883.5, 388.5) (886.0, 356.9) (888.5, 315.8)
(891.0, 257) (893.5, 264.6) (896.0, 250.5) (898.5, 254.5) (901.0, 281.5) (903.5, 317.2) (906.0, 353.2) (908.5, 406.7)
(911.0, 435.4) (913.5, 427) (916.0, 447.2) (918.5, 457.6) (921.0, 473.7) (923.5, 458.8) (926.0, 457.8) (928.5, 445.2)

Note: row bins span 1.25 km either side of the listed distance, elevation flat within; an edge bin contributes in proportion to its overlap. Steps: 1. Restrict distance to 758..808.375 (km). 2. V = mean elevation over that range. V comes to 462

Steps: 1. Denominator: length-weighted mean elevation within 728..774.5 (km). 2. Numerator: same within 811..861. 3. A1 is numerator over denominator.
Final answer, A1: 1.0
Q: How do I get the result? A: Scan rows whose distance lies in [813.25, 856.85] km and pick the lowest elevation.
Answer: 417.3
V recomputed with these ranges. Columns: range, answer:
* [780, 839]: 480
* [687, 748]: 450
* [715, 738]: 441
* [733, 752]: 489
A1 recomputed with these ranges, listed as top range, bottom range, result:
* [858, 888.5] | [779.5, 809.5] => 0.82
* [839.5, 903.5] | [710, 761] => 0.87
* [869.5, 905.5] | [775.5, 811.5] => 0.69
